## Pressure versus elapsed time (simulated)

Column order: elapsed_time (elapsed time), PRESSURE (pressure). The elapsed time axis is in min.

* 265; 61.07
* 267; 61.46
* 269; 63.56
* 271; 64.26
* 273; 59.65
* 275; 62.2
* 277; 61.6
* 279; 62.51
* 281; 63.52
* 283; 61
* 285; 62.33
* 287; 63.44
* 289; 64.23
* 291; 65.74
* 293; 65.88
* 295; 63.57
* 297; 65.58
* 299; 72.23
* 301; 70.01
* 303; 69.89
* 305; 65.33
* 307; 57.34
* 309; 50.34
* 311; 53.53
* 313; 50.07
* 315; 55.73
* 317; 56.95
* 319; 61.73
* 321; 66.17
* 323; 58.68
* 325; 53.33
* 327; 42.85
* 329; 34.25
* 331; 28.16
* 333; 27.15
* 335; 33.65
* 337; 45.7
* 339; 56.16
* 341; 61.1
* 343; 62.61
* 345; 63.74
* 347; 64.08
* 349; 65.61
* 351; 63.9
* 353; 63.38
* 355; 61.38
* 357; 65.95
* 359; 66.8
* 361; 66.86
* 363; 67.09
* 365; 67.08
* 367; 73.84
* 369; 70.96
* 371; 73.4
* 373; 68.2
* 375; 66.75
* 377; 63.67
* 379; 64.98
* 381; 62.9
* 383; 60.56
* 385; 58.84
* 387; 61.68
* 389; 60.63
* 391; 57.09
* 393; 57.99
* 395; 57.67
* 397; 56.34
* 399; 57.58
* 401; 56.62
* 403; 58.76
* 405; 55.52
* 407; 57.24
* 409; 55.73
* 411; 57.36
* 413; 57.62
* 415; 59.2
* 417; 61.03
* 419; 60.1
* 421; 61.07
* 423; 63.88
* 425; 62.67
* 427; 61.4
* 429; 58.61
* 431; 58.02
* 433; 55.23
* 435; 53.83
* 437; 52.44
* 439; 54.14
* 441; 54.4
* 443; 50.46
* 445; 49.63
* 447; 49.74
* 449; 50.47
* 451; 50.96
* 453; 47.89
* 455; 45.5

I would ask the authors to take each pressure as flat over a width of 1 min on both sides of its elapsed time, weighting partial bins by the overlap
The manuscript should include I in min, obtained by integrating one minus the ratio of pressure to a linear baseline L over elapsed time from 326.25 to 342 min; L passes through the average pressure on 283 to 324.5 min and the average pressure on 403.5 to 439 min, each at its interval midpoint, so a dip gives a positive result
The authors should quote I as 5.1 min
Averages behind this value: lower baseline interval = 61.8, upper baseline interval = 58.2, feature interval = 41.1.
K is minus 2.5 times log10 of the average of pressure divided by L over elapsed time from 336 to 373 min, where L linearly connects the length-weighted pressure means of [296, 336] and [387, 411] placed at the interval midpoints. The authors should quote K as -0.164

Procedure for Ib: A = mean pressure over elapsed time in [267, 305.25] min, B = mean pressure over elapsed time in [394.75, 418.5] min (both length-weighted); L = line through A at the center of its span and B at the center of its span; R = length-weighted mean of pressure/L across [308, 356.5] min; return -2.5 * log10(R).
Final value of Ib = 0.157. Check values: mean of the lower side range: 64.5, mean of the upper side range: 57.6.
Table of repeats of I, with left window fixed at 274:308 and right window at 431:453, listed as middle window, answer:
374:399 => -1.71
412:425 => -1.57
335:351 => 0.46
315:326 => 0.54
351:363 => -1.19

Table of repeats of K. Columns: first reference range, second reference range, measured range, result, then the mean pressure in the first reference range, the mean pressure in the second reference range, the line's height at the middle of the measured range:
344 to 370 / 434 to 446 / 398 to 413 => 0.022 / 66.2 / 52.5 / 58.2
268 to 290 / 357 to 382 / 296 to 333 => 0.163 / 62.6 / 67.6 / 64.6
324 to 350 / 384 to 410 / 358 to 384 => -0.237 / 49.1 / 57.8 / 54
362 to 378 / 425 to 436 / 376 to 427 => 0.063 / 68.9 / 57.9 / 63.2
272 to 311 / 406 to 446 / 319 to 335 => 0.348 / 63.2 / 57.2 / 61.6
